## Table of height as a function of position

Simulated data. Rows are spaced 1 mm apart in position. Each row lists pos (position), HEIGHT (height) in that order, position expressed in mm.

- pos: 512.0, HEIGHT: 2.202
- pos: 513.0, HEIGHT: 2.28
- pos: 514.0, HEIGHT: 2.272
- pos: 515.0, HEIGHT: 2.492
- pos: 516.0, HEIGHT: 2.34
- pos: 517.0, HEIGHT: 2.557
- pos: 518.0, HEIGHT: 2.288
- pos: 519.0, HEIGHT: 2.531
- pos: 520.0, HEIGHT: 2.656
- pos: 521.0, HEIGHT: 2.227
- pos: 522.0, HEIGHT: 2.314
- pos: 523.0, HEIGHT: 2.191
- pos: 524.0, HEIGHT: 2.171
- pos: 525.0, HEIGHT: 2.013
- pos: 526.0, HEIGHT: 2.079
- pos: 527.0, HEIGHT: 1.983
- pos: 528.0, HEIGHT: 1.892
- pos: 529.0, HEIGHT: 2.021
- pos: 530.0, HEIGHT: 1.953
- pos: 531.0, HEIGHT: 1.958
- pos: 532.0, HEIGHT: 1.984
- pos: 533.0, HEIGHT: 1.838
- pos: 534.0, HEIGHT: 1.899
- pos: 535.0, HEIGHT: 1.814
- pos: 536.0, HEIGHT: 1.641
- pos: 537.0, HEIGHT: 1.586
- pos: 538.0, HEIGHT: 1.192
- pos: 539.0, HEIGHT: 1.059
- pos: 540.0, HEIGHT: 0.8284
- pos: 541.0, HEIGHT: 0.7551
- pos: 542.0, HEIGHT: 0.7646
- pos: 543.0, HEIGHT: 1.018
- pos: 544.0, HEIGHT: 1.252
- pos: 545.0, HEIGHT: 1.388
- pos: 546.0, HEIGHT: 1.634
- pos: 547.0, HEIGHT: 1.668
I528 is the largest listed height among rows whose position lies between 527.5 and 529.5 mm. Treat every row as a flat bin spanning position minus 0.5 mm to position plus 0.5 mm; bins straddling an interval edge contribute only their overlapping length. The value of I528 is 2.021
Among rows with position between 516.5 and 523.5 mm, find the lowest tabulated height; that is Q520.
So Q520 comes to 2.191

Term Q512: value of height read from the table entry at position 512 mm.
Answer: 2.202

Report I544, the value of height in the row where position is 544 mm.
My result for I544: 1.252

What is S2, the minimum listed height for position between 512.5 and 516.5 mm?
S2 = 2.272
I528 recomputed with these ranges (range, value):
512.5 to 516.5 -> 2.492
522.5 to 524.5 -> 2.191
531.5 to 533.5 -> 1.984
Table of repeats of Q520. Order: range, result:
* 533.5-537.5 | 1.586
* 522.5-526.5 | 2.013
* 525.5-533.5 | 1.838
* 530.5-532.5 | 1.958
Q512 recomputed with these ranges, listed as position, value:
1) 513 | 2.28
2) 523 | 2.191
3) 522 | 2.314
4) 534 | 1.899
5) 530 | 1.953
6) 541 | 0.7551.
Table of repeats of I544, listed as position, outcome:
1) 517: 2.557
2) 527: 1.983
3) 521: 2.227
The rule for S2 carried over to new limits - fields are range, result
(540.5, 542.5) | 0.7551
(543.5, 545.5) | 1.252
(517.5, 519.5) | 2.288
